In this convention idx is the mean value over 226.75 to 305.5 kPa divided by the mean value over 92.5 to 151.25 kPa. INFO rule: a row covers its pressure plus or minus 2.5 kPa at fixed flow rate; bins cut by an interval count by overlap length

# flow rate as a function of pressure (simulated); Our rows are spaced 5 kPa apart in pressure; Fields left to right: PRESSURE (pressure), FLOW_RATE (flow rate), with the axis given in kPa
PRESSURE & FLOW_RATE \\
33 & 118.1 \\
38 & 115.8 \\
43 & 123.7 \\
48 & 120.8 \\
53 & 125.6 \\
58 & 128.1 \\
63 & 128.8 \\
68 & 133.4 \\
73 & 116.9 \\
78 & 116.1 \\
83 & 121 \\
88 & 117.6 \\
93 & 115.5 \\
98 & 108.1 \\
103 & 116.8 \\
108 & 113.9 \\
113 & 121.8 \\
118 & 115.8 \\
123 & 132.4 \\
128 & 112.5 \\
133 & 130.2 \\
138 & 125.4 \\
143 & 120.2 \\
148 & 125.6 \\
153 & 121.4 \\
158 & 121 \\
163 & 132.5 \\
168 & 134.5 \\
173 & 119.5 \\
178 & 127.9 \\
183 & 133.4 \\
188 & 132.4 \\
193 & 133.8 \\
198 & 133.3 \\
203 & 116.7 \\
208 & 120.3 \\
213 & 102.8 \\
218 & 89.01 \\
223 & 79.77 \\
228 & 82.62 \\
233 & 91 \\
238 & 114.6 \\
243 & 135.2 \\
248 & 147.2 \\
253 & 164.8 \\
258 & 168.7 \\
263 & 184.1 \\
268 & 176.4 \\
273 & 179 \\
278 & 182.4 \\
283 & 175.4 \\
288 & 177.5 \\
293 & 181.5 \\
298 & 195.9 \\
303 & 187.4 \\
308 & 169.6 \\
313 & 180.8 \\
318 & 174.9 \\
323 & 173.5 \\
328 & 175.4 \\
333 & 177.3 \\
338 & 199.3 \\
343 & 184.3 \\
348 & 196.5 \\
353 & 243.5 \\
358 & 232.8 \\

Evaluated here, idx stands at 1.33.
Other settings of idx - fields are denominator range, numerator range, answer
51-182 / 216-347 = 1.31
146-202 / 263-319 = 1.41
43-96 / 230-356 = 1.42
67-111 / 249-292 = 1.49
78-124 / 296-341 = 1.54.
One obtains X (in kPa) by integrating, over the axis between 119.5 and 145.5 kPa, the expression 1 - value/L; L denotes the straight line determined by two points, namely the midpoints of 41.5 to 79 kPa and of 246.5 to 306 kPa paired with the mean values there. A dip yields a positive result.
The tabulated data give 3.3 kPa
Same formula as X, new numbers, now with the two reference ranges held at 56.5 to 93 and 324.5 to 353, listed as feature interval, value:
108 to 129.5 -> 2.19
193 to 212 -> 3.96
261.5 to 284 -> -0.73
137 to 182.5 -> 5.94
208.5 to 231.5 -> 9.86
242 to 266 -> 1.04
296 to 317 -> 0.02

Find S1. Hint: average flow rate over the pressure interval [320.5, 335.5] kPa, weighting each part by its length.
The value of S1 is 175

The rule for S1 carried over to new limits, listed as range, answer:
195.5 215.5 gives 118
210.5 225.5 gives 90.5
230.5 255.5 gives 131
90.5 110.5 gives 114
